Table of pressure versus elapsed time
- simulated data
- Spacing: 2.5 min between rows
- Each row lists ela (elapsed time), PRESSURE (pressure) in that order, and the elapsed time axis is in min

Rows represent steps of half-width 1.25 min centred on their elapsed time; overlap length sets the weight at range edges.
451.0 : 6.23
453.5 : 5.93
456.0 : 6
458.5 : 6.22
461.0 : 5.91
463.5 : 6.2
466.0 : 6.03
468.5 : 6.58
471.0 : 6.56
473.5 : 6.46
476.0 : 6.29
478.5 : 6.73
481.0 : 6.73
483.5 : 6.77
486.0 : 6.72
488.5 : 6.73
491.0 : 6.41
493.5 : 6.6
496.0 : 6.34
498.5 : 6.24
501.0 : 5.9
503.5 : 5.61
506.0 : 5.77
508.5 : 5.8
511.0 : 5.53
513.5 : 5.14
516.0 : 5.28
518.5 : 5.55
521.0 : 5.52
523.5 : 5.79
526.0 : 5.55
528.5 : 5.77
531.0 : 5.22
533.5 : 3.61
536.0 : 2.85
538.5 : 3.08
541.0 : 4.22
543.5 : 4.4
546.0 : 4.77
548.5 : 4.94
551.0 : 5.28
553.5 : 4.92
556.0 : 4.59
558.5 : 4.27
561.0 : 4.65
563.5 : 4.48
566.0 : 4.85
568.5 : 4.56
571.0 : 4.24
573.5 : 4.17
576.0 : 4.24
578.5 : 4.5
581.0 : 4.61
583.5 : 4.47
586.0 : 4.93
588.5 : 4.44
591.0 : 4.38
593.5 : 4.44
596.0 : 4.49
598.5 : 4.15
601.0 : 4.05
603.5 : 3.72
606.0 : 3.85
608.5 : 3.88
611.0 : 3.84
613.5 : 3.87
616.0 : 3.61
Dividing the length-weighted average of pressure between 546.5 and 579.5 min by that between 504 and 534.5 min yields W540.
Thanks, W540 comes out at 0.85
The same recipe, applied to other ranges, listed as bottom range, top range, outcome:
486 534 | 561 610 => 0.75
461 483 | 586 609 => 0.65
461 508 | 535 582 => 0.69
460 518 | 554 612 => 0.70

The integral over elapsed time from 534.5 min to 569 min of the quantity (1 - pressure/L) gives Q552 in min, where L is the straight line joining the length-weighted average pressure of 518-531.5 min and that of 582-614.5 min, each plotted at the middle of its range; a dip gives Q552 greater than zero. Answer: 4.4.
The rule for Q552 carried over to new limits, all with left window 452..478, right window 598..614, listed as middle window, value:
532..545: 3.4 min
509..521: 0.0 min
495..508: -0.8 min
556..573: 0.3 min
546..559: -0.1 min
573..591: -0.8 min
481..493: -1.6 min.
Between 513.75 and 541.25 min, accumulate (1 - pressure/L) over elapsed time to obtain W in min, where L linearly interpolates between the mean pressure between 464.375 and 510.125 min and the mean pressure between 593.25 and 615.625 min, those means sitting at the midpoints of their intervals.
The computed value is 3.7 min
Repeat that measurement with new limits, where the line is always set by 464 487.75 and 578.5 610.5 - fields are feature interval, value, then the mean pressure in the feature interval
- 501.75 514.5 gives 0.7 min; 5.59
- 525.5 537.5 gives 2.2 min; 4.51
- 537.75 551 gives 2.0 min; 4.42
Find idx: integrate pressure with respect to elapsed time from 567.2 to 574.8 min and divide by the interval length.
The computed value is 4.33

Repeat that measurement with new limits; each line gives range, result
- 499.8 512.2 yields 5.72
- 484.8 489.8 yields 6.72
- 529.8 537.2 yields 3.89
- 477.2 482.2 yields 6.73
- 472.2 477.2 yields 6.38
